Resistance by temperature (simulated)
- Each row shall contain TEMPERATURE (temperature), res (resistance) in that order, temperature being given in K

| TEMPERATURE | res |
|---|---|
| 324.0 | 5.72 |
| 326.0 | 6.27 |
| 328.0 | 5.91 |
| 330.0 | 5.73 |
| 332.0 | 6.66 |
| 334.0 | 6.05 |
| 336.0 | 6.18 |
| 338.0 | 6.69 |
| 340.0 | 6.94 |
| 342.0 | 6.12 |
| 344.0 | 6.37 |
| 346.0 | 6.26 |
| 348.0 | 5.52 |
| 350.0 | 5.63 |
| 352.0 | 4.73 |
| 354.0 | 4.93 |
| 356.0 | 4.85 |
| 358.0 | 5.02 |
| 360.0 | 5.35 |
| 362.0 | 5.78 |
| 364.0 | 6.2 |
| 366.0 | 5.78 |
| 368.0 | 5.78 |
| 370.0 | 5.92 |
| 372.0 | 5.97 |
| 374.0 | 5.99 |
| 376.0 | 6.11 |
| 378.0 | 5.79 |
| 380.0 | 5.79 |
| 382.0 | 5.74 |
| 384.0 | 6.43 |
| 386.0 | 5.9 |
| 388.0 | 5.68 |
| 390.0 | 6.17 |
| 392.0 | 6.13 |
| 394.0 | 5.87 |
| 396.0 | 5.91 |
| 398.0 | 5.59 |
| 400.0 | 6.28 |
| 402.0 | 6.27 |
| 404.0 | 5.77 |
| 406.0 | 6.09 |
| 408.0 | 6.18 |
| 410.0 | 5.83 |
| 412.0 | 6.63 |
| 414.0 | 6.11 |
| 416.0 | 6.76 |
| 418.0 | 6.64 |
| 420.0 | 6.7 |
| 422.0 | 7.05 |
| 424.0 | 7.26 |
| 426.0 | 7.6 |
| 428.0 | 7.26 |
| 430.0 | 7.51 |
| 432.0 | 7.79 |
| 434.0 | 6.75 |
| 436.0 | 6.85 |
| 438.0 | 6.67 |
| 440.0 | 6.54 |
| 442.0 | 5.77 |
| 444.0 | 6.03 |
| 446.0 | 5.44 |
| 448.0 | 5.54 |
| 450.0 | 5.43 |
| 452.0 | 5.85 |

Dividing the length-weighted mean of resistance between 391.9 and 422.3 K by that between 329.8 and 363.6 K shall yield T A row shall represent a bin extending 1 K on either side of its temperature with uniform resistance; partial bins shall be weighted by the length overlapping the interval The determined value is 1.1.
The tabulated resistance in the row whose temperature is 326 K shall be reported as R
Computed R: 6.27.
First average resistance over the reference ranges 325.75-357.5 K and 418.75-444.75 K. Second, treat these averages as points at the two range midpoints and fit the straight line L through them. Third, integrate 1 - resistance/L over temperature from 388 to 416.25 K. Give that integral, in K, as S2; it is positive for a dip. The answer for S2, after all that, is 2.1 K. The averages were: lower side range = 5.91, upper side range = 6.91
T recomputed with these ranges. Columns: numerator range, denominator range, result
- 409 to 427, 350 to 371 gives 1.24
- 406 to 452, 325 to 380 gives 1.11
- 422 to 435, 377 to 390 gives 1.24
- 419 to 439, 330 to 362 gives 1.23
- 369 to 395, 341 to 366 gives 1.07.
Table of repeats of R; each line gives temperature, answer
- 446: 5.44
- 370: 5.92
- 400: 6.28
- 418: 6.64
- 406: 6.09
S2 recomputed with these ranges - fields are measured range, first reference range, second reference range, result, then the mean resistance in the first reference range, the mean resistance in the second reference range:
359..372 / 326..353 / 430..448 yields 0.76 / 6.07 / 6.49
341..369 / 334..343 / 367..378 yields 2.71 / 6.43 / 5.94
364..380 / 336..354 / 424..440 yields 1.08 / 5.98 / 7.17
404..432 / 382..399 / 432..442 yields -1.45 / 5.95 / 6.72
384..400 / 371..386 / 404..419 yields 0.38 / 5.97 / 6.28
